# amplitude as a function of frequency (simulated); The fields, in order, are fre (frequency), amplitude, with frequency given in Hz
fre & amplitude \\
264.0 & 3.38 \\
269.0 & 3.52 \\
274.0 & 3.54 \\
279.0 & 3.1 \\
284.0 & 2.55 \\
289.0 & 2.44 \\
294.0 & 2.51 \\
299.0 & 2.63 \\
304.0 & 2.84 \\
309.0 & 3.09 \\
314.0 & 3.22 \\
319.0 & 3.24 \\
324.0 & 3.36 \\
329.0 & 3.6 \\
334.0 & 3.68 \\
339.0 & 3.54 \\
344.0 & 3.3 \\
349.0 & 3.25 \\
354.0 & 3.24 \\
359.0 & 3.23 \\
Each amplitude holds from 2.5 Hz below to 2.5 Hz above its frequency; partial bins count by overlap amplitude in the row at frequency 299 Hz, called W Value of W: 2.63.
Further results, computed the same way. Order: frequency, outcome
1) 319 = 3.24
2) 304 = 2.84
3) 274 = 3.54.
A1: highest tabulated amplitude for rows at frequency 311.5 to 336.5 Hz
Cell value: 3.68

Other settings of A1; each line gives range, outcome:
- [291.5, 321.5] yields 3.24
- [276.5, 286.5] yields 3.1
